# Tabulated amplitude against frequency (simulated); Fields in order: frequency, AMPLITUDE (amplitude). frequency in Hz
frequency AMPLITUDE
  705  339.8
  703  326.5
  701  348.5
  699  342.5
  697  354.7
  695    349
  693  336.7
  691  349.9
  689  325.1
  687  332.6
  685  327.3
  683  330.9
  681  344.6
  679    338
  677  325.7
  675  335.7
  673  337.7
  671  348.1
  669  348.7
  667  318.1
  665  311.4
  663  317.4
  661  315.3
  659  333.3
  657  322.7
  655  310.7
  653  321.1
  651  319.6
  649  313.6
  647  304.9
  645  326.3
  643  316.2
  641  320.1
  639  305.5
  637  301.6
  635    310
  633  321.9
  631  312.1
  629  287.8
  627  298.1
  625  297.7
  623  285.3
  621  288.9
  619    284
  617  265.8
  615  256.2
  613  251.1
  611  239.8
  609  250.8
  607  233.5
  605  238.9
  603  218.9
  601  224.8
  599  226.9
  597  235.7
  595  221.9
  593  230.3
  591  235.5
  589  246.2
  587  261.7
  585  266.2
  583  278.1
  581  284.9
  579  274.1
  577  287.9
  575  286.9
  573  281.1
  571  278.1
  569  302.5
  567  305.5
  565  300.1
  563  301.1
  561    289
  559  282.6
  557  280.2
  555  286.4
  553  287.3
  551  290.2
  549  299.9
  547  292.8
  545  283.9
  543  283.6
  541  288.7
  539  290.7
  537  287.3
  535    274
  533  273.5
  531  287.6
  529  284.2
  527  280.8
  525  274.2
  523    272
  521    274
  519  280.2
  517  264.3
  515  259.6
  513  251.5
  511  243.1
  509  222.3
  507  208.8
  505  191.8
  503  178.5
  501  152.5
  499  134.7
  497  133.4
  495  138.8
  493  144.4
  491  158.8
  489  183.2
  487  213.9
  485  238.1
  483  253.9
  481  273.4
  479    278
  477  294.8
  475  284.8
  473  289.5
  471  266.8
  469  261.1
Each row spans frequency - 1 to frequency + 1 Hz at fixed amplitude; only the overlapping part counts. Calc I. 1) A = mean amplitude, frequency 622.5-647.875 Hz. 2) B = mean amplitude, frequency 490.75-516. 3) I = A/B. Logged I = 1.6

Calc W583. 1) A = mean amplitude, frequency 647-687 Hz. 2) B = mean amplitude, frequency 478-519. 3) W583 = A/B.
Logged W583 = 1.6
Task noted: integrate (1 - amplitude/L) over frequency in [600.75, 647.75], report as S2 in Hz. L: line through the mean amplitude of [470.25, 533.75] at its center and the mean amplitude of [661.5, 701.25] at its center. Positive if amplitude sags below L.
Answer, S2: 3.4 Hz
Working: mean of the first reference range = 234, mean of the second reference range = 336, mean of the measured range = 282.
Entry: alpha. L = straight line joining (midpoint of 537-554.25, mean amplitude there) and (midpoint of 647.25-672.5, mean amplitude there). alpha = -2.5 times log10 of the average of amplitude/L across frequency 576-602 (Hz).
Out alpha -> 0.20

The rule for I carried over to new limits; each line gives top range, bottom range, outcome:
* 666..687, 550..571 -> 1.15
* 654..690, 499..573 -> 1.23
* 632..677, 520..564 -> 1.13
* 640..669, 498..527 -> 1.38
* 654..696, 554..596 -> 1.20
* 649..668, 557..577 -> 1.09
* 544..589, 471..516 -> 1.32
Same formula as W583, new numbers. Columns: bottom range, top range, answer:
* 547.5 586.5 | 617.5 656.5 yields 1.07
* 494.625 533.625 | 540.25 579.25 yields 1.25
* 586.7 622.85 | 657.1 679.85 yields 1.34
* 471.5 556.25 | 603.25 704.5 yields 1.26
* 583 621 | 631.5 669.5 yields 1.29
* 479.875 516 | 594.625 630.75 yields 1.29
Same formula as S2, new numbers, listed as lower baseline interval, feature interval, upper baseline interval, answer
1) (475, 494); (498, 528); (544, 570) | 2.69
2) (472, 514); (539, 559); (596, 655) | -3.81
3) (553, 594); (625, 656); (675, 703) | 0.22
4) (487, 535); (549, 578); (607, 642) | -4.49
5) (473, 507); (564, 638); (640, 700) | 3.14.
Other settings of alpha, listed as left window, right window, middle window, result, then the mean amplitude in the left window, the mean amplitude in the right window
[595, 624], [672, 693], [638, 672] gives -0.06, 249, 335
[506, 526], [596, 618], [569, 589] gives -0.14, 255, 240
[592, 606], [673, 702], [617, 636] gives -0.13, 228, 339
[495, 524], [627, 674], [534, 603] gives -0.07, 216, 318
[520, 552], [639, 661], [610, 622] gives 0.17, 284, 318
